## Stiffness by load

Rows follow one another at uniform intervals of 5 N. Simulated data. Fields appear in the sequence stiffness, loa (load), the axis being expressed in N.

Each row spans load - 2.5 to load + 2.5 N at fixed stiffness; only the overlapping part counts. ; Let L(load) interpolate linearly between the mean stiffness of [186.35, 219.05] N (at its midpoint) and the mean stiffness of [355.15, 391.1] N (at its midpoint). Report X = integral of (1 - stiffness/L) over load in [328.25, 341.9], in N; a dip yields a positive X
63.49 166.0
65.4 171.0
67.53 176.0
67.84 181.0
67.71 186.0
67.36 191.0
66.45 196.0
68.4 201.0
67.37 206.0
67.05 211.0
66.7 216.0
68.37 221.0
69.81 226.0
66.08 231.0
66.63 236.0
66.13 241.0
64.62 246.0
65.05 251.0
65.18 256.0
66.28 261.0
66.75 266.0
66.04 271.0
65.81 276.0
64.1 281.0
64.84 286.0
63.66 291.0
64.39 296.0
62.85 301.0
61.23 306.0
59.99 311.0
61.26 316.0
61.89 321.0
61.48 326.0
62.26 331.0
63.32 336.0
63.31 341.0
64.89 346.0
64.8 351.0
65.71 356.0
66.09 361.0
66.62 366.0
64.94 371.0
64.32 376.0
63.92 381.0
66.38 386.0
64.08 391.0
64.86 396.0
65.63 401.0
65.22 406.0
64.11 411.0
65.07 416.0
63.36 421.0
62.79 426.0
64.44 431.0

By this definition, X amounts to 0.6 N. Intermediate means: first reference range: 67.3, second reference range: 65.3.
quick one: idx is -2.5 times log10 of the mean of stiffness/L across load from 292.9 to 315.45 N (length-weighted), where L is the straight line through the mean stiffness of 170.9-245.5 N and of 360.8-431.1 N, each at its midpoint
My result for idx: 0.066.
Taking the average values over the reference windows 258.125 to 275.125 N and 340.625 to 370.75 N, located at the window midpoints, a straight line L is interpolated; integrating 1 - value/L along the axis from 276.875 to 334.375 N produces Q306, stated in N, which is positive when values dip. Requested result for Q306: 2.8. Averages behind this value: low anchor 66.3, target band 62.6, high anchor 65.4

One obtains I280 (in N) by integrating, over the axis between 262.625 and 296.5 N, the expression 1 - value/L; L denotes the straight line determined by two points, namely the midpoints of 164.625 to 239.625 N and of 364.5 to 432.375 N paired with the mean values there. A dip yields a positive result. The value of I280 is 0.51 N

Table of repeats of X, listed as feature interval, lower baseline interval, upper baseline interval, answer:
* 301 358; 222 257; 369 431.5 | 2.3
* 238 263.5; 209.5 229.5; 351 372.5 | 0.7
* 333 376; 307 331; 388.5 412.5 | -1.4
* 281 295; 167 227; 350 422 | 0.4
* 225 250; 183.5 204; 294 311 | -0.4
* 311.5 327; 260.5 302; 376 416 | 0.9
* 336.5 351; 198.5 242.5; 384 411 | 0.4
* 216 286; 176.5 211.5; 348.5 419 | 0.6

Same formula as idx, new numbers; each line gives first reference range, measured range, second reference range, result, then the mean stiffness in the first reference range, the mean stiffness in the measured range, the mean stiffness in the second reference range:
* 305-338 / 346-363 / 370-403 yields -0.036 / 61.6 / 65.4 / 64.9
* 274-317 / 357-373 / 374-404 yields -0.024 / 63.2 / 65.9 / 64.9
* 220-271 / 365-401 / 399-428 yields -0.004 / 66.4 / 65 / 64.4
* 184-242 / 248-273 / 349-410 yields 0.015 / 67.4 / 65.8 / 65.2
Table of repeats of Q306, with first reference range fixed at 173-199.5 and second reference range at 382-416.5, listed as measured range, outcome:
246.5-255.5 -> 0.2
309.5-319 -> 0.7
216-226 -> -0.2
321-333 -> 0.7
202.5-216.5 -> 0.0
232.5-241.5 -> 0.1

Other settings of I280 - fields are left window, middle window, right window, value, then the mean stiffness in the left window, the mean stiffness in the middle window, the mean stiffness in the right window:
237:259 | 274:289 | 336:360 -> 0.1 N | 65.4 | 64.8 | 64.6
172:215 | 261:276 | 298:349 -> -0.4 N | 67.4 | 66.3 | 62.3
